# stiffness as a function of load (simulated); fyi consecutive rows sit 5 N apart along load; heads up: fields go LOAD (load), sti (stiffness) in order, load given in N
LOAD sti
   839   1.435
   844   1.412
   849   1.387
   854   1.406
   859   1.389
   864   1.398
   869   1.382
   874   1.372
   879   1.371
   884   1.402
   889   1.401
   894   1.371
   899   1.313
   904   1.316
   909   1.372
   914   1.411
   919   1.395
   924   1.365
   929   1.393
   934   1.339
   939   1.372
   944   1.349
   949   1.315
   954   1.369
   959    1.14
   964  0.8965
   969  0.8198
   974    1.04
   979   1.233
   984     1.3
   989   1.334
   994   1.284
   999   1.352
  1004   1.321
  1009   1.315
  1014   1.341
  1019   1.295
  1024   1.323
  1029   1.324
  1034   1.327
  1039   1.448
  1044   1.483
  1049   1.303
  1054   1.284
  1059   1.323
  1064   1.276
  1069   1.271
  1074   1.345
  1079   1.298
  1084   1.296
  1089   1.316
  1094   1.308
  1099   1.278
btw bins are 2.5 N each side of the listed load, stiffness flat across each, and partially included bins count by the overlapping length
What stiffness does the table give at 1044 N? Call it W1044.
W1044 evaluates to 1.483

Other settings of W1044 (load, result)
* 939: 1.372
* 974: 1.04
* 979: 1.233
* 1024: 1.323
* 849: 1.387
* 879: 1.371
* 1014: 1.341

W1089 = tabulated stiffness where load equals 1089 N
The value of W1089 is 1.316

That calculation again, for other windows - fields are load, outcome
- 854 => 1.406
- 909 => 1.372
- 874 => 1.372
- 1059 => 1.323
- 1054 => 1.284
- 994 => 1.284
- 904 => 1.316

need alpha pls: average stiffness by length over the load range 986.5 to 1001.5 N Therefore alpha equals 1.32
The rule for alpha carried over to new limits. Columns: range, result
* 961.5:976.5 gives 0.919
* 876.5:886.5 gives 1.39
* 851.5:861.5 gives 1.4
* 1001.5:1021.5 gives 1.32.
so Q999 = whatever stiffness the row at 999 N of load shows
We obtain 1.352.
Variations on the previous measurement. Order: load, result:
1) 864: 1.398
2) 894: 1.371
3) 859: 1.389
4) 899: 1.313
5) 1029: 1.324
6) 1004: 1.321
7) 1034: 1.327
